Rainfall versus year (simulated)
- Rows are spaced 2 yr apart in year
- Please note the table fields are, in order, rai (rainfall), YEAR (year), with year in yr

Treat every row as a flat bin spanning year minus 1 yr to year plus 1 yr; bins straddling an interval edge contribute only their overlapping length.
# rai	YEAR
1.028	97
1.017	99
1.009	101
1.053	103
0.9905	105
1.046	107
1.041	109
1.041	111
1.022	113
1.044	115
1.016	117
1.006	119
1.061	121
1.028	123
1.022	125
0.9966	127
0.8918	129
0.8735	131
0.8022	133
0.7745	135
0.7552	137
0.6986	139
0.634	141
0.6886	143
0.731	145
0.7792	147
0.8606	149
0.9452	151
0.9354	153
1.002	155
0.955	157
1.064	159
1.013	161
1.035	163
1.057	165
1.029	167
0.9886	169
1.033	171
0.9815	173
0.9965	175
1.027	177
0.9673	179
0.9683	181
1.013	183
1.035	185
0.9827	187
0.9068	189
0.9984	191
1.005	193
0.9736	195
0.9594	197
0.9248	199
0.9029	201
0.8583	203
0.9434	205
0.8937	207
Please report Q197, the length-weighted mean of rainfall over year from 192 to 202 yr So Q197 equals 0.953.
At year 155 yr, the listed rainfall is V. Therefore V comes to 1.002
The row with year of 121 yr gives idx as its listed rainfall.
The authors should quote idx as 1.061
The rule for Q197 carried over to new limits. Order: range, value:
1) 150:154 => 0.94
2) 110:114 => 1.03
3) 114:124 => 1.03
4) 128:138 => 0.819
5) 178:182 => 0.968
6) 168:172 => 1.01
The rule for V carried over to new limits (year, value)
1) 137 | 0.7552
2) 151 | 0.9452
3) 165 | 1.057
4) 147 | 0.7792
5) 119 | 1.006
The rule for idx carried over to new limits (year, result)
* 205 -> 0.9434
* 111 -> 1.041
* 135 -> 0.7745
